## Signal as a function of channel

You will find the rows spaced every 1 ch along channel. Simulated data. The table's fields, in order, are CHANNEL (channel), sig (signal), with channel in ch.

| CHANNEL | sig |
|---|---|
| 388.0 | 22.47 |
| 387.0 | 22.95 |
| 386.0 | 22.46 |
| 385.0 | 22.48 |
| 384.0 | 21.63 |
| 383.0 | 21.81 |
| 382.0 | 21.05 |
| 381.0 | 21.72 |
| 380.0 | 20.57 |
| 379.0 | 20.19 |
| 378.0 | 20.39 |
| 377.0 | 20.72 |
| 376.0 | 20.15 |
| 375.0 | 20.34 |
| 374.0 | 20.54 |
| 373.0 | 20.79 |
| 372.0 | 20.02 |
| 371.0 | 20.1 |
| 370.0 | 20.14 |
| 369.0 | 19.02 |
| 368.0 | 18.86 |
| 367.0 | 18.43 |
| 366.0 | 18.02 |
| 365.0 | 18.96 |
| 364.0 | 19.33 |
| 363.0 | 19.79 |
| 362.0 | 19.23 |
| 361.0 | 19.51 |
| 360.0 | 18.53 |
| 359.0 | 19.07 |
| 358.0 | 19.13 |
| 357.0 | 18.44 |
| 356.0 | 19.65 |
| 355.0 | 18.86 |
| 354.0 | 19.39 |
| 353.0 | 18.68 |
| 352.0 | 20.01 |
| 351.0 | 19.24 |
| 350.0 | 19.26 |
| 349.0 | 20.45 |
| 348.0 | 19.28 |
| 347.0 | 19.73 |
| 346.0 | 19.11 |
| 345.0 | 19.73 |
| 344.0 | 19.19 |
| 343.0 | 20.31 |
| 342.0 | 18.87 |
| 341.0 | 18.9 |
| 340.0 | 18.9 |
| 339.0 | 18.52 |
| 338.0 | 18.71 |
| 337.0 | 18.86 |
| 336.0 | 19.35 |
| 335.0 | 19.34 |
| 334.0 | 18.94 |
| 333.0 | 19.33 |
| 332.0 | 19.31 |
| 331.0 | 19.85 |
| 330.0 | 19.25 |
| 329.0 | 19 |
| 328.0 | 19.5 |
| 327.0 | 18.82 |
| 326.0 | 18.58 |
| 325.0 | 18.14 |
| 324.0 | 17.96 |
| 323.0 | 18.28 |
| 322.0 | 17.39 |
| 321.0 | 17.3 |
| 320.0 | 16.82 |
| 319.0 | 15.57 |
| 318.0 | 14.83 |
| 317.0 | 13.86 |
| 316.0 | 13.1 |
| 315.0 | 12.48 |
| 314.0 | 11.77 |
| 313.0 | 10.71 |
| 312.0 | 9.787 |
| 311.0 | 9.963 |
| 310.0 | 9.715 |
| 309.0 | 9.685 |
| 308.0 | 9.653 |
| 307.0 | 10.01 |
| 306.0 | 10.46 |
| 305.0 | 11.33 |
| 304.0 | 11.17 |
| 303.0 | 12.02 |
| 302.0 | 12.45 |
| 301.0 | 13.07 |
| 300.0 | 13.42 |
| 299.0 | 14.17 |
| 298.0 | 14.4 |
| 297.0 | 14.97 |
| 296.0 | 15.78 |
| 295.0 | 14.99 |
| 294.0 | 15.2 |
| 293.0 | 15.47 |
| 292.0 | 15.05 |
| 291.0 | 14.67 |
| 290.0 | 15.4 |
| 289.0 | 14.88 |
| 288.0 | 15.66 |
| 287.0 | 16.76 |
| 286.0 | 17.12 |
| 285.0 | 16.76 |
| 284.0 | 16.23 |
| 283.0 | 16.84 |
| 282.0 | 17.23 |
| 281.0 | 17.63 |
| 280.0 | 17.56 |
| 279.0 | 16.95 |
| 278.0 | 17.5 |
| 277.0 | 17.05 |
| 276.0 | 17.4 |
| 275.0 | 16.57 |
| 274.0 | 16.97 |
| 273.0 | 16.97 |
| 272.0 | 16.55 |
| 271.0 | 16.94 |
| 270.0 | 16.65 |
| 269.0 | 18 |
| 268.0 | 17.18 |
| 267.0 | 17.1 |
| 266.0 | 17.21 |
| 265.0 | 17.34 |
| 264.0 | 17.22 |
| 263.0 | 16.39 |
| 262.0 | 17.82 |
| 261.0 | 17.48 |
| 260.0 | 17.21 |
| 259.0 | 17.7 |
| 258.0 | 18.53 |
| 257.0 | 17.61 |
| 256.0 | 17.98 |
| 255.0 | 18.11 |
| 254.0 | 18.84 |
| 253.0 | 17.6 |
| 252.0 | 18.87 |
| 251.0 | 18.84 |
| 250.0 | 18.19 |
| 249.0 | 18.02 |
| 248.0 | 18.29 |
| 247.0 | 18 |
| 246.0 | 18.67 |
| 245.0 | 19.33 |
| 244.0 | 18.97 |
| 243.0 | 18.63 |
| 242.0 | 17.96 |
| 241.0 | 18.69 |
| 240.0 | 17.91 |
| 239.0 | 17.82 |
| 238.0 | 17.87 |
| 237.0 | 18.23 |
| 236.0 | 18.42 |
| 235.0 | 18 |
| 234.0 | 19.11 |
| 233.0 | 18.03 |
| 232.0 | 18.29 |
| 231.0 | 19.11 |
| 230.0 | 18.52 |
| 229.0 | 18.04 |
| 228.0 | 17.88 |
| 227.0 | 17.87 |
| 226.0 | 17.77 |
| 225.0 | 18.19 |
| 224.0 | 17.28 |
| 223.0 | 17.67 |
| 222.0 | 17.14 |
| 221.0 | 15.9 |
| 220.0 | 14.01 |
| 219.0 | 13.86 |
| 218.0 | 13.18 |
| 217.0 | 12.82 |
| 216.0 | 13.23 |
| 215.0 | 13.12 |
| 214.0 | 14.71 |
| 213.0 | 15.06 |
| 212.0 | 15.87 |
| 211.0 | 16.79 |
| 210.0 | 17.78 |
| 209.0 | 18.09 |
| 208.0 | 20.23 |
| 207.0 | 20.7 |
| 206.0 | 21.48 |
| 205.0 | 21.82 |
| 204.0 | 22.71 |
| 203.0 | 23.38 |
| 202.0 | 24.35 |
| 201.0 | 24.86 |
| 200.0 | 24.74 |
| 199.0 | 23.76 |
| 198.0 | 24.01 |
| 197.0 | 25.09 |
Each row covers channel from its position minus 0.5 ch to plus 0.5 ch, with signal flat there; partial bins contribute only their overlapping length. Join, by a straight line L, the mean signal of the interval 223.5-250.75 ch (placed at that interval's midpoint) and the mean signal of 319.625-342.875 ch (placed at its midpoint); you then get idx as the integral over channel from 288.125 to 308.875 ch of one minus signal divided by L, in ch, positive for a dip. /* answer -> 5.8 ch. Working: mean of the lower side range 18.3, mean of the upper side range 18.7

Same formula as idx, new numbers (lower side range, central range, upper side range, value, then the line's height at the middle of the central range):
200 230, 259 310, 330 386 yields 9.05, 18.8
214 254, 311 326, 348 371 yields 3.07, 18.6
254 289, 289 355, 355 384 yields 8.68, 18.5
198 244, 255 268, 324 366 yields 0.78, 18.6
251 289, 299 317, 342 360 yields 6.77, 18.2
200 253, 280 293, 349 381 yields 1.76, 18.8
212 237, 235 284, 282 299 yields -4.98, 16.1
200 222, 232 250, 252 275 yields -0.70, 17.7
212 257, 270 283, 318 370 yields 0.62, 17.9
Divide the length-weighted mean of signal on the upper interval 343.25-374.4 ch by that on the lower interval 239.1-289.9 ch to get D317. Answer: 1.11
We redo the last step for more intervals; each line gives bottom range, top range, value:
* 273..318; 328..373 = 1.35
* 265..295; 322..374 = 1.16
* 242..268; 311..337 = 0.93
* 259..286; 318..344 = 1.08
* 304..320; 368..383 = 1.75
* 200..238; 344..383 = 1.09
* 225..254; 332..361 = 1.05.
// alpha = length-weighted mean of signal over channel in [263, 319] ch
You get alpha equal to 14.7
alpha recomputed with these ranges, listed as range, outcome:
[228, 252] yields 18.4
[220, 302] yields 17.2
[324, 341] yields 19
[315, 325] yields 16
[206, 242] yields 17.1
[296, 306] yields 13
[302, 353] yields 16.4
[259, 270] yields 17.3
